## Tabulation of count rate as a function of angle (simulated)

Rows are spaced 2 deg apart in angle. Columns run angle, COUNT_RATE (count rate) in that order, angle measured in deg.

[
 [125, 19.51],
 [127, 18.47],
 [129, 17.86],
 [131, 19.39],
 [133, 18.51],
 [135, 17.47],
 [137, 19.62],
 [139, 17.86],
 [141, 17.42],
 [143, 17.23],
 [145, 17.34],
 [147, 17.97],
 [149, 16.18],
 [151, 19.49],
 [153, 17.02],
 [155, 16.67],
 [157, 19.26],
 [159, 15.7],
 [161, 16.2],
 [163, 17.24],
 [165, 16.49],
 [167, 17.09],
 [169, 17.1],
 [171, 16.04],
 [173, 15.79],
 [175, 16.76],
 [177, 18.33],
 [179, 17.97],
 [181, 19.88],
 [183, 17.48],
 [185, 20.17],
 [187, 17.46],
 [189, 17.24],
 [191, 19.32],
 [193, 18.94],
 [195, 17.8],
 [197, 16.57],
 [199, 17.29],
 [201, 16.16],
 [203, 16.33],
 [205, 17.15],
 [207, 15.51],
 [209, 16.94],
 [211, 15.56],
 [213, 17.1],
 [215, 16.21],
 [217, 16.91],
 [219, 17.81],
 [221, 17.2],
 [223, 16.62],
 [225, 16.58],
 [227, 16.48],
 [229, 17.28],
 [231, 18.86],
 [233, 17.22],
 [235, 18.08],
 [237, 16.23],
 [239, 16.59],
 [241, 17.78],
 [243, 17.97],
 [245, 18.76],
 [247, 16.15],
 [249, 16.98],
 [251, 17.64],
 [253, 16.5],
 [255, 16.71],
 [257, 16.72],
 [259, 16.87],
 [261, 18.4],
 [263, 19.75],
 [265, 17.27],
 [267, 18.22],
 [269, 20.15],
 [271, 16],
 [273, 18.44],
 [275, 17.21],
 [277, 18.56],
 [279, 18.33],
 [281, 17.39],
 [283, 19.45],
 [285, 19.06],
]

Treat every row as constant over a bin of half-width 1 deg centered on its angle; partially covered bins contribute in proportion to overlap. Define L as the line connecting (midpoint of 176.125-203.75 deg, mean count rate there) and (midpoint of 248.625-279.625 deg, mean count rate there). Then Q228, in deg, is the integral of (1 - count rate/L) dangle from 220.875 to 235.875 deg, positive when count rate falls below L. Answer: 0.5 deg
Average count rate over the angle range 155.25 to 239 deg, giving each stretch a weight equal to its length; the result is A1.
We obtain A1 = 17.2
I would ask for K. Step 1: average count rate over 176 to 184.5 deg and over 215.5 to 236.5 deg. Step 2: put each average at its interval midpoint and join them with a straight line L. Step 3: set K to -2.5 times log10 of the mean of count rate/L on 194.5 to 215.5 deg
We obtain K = 0.08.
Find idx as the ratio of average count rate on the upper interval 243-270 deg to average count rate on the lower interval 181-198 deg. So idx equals 0.97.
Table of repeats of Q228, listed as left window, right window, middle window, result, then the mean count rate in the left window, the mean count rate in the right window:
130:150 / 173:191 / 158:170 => 0.9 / 17.9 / 18.1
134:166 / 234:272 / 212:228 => 0.6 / 17.4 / 17.5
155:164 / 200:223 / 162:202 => -1.6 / 17.1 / 16.6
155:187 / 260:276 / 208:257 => 2.2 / 17.4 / 18.2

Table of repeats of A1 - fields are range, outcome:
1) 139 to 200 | 17.5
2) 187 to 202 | 17.6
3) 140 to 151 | 17.4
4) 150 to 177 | 17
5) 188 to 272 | 17.3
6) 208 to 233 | 17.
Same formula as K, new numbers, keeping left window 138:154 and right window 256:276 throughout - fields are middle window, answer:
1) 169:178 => 0.05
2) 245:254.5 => 0.05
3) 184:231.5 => 0.03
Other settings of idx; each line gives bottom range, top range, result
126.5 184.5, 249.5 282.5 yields 1.01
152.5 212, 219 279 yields 1.02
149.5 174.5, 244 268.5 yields 1.03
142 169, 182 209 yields 1.01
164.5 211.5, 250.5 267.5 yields 1.01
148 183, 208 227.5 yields 0.97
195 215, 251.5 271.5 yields 1.07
